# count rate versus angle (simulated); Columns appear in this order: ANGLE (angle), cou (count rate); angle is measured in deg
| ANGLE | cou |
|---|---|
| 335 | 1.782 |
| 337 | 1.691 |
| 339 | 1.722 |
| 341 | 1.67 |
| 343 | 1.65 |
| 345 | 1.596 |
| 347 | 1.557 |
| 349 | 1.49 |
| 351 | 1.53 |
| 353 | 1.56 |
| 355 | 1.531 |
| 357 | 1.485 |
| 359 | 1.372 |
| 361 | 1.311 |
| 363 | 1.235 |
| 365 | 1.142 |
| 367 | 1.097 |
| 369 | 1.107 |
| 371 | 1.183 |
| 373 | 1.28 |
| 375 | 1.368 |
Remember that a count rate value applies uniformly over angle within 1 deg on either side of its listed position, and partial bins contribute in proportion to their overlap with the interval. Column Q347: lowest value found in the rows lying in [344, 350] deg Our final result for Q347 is 1.49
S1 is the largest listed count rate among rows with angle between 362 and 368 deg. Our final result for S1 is 1.235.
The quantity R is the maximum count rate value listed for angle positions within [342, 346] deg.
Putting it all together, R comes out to 1.65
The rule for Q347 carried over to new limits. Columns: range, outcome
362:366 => 1.142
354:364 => 1.235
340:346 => 1.596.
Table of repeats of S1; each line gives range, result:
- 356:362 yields 1.485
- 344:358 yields 1.596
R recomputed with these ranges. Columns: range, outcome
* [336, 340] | 1.722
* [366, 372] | 1.183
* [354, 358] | 1.531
